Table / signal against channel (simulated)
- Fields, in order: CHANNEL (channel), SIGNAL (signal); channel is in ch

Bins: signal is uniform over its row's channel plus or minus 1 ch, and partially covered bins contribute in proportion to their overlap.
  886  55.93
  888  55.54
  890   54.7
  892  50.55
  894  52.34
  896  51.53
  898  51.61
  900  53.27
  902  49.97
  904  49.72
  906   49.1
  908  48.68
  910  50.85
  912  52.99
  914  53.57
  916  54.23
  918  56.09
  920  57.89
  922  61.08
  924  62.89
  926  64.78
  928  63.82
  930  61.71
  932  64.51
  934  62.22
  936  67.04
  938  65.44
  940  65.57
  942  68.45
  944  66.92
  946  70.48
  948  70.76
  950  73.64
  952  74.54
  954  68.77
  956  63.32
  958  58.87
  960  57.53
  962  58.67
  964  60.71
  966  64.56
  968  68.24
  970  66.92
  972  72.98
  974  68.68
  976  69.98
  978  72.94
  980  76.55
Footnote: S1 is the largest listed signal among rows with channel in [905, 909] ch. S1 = 49.1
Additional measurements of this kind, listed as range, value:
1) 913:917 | 54.23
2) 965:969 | 68.24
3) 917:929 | 64.78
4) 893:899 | 52.34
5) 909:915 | 53.57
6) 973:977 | 69.98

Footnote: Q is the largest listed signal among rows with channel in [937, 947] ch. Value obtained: 70.48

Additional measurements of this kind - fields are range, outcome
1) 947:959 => 74.54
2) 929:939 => 67.04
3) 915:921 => 57.89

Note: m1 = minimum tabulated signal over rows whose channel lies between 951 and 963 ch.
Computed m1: 57.53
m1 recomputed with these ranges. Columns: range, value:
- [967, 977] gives 66.92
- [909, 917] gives 50.85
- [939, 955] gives 65.57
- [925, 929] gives 63.82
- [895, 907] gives 49.1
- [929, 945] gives 61.71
